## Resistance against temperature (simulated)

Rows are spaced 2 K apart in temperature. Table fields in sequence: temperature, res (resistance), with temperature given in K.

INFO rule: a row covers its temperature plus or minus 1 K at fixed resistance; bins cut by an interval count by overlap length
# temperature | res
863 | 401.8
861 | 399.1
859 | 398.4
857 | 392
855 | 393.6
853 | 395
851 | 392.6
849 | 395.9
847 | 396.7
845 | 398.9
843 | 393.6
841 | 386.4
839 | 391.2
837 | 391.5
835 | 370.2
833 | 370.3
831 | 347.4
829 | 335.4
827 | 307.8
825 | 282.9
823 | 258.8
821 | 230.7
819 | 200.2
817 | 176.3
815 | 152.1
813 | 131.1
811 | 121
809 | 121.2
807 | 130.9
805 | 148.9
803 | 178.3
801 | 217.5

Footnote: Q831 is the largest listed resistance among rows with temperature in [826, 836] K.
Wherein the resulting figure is 370.3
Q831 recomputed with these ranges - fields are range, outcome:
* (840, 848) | 398.9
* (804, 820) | 200.2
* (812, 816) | 152.1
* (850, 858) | 395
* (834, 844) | 393.6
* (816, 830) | 335.4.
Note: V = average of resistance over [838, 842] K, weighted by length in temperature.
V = 389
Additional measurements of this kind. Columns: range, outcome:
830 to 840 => 374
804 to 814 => 131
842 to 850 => 396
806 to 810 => 126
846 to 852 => 395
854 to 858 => 393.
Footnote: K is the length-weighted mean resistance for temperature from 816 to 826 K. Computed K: 230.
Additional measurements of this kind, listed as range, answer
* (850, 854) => 394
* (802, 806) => 164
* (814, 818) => 164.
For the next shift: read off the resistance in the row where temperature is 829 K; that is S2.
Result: 335.4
